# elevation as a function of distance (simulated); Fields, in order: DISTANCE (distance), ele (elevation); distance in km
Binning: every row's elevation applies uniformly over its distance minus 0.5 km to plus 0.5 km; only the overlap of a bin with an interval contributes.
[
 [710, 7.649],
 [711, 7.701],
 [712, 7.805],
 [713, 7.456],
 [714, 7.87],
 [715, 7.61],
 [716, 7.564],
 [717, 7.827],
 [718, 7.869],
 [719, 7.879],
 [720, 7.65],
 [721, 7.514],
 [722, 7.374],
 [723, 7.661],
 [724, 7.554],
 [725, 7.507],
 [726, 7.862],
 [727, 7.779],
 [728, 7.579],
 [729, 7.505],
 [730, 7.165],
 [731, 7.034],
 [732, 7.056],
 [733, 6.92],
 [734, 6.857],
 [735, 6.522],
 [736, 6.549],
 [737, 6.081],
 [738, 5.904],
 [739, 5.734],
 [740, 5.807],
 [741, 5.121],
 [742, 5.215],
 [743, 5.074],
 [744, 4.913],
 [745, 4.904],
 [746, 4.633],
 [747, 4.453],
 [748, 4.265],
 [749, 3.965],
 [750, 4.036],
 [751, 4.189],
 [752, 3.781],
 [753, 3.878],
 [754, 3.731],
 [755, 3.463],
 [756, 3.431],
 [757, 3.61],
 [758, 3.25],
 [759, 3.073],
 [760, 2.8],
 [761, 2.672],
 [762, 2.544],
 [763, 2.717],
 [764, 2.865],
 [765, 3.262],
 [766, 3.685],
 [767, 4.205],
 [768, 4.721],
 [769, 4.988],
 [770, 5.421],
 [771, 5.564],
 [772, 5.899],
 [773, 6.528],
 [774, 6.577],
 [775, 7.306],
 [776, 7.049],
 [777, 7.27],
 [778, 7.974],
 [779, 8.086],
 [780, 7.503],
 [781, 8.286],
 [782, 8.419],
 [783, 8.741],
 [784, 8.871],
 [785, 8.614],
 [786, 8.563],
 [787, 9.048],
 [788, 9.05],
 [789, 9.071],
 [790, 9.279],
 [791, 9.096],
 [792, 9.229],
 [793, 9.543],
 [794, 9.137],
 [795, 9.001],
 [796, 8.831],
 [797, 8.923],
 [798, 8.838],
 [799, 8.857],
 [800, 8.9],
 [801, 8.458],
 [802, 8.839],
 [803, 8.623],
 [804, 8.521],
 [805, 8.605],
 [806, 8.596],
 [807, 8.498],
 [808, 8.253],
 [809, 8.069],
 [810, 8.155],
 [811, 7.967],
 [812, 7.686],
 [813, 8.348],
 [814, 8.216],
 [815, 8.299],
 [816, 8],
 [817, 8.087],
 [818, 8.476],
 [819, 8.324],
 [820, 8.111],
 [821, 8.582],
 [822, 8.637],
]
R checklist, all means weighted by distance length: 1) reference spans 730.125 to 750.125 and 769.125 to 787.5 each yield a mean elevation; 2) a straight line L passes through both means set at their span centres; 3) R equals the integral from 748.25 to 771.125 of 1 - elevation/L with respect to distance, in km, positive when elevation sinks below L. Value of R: 9.97 km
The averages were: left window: 5.61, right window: 7.49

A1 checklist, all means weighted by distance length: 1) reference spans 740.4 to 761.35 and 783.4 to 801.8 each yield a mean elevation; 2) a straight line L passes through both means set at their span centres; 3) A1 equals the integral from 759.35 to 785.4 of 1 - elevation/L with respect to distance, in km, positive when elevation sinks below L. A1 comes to 3.7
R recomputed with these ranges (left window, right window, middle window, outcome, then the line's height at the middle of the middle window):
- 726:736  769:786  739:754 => 5.45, 7.22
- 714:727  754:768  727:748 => -0.67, 5.82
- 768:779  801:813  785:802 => -3.14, 7.59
